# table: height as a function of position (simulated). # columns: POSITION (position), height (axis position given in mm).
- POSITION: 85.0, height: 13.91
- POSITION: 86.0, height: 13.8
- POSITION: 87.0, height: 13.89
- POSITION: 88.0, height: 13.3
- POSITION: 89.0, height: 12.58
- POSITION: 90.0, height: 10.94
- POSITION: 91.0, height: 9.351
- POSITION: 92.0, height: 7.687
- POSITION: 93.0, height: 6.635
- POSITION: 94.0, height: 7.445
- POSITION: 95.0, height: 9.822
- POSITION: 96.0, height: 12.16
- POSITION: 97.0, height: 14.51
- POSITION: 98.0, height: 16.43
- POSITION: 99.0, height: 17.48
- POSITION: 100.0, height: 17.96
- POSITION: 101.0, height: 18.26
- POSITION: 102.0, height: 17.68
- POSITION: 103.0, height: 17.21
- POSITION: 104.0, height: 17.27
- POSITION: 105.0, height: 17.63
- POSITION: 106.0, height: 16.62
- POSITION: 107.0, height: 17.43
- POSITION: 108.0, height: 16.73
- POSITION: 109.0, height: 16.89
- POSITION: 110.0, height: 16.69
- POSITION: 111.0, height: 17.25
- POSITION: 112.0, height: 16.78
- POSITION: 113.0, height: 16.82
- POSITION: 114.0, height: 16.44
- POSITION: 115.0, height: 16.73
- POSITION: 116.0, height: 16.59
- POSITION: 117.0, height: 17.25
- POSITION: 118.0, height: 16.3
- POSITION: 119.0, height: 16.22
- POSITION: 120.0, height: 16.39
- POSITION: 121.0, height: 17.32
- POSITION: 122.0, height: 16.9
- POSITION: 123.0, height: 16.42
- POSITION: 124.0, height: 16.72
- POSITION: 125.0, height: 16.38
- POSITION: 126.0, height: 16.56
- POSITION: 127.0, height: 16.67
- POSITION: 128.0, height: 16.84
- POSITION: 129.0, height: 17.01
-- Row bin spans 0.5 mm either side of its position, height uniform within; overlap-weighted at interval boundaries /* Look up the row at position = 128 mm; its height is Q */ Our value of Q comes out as 16.84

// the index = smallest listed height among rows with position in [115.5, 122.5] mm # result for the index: 16.22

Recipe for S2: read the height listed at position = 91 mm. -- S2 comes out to 9.351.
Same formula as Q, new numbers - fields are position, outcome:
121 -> 17.32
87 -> 13.89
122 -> 16.9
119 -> 16.22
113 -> 16.82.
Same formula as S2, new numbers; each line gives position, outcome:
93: 6.635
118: 16.3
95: 9.822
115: 16.73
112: 16.78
